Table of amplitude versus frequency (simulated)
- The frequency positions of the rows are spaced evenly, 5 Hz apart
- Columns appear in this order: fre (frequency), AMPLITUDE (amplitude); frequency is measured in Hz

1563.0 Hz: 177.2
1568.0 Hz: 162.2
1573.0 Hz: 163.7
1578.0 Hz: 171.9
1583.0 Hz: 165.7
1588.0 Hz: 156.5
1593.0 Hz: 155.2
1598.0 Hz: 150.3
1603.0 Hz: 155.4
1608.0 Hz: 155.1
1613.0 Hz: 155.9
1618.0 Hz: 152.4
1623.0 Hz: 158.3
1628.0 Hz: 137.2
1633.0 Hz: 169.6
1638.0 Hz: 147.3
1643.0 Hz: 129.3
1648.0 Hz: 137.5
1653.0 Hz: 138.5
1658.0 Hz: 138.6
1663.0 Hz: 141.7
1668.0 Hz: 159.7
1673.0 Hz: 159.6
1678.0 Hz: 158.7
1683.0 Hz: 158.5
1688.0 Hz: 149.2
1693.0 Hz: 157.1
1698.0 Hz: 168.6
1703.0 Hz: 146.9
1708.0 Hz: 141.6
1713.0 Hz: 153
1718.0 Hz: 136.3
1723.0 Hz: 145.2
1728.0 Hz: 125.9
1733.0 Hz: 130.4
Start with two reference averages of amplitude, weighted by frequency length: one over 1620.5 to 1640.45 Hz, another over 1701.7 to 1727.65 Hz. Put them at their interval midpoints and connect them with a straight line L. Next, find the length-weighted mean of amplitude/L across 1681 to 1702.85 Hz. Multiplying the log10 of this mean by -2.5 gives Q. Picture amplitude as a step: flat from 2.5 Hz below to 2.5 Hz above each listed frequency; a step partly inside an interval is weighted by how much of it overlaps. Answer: -0.08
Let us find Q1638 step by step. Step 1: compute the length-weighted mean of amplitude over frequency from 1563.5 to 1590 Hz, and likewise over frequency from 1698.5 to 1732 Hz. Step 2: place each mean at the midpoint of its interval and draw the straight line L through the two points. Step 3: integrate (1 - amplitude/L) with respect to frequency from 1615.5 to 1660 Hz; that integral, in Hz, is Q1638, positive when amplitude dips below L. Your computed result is 2.8 Hz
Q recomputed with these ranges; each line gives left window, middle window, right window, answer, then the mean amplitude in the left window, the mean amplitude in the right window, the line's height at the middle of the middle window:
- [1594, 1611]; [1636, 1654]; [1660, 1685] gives 0.125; 154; 155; 155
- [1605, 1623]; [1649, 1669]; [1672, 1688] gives 0.099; 155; 157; 157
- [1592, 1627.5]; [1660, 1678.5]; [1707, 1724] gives -0.042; 154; 144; 148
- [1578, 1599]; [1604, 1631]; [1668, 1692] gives 0.043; 159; 157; 158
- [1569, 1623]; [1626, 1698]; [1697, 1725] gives 0.018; 158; 148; 152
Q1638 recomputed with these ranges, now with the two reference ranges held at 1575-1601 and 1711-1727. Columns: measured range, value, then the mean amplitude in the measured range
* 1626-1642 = 0.4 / 150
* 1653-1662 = 0.7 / 139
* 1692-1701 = -1.1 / 163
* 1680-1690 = -0.5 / 154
